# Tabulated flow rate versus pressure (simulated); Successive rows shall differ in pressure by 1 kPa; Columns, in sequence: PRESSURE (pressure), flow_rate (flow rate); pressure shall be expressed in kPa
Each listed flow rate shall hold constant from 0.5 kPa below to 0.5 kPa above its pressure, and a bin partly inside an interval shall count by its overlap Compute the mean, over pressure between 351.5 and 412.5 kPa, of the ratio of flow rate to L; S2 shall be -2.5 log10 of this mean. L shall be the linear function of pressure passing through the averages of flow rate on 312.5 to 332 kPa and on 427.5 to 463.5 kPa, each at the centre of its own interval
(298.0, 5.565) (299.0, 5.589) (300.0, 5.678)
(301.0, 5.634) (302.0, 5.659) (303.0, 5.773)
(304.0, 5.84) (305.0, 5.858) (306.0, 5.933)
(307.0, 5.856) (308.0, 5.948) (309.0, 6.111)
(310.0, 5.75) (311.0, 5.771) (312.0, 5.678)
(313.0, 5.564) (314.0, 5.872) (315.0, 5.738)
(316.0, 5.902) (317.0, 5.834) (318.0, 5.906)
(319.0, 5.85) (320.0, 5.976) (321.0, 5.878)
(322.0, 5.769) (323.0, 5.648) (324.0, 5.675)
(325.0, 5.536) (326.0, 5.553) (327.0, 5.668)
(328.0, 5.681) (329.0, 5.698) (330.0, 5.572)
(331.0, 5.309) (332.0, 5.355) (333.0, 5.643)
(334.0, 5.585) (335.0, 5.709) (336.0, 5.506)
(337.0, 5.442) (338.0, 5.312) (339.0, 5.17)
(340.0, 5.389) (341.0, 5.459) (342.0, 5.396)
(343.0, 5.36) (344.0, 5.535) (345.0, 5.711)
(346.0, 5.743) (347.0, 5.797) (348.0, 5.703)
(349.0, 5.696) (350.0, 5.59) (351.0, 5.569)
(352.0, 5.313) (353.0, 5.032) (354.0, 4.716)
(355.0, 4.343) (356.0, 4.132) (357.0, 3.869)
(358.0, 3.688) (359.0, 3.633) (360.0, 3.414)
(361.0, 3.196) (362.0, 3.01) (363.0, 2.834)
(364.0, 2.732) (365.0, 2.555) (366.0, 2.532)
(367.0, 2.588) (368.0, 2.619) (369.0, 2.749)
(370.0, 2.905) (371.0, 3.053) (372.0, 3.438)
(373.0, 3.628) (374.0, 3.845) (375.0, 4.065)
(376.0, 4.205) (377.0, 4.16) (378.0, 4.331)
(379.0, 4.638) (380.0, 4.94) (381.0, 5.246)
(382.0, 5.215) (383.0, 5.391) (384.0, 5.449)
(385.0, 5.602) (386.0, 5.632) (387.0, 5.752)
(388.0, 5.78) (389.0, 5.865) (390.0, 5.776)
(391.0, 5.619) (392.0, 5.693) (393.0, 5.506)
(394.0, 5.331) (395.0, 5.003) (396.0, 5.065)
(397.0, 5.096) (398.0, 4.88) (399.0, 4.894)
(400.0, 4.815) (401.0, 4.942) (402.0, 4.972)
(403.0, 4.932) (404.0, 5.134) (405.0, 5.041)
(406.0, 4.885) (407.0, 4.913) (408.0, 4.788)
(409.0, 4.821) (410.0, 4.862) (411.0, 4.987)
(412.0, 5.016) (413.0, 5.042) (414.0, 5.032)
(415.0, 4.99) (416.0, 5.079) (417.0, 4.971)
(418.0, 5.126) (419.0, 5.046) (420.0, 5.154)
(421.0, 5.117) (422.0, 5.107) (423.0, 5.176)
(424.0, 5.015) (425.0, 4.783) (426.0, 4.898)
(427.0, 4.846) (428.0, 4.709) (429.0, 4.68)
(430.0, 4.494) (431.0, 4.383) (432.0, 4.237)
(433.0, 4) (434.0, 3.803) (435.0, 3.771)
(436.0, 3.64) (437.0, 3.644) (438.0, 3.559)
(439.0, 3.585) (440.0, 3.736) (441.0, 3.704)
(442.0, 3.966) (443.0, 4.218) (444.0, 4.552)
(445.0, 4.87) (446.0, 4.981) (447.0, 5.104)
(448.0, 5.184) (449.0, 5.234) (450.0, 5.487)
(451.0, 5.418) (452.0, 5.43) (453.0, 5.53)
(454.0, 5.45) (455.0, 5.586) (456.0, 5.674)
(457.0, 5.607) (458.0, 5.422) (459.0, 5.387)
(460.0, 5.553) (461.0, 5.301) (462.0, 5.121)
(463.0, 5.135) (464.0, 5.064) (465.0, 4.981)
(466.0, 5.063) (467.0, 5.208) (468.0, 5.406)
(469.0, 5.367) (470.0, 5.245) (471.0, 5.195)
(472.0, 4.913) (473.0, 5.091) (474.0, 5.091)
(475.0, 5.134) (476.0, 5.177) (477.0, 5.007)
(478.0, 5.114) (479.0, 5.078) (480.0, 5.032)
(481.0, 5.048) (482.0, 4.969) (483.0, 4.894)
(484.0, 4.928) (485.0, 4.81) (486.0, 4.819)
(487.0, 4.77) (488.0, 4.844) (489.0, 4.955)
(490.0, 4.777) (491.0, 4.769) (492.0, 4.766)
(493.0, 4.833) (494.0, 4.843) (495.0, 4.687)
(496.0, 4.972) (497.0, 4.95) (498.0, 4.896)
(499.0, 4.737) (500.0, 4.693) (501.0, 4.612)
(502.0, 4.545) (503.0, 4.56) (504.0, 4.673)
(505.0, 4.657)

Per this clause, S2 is 0.165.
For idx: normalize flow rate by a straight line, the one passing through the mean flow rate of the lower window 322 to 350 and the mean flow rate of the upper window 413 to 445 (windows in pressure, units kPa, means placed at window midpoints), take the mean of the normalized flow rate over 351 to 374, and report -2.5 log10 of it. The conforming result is 0.44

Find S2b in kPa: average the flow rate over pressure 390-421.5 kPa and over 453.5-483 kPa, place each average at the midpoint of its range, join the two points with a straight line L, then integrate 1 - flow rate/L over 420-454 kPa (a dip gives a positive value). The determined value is 3.63 kPa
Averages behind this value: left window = 5.07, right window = 5.22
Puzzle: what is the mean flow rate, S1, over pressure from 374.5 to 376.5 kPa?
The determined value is 4.13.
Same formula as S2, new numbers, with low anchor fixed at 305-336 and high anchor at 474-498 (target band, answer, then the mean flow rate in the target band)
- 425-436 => 0.19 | 4.37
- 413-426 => 0.04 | 5.04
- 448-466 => -0.06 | 5.36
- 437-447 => 0.23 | 4.15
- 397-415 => 0.08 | 4.94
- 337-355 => 0.04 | 5.41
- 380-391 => -0.03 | 5.54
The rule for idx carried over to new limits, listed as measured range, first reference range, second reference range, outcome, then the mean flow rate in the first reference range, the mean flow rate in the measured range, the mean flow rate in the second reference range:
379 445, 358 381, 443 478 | -0.15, 3.46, 4.86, 5.22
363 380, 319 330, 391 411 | 0.48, 5.71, 3.41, 5.04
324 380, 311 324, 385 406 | 0.22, 5.8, 4.58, 5.28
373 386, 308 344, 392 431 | 0.10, 5.64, 4.75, 4.98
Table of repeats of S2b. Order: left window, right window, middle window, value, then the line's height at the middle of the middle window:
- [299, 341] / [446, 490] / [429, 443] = 3.6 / 5.29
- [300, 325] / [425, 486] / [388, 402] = 0.0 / 5.26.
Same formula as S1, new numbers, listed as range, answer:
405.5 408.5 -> 4.86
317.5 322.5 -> 5.88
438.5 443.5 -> 3.84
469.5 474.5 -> 5.11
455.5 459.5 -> 5.52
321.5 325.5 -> 5.66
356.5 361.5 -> 3.56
